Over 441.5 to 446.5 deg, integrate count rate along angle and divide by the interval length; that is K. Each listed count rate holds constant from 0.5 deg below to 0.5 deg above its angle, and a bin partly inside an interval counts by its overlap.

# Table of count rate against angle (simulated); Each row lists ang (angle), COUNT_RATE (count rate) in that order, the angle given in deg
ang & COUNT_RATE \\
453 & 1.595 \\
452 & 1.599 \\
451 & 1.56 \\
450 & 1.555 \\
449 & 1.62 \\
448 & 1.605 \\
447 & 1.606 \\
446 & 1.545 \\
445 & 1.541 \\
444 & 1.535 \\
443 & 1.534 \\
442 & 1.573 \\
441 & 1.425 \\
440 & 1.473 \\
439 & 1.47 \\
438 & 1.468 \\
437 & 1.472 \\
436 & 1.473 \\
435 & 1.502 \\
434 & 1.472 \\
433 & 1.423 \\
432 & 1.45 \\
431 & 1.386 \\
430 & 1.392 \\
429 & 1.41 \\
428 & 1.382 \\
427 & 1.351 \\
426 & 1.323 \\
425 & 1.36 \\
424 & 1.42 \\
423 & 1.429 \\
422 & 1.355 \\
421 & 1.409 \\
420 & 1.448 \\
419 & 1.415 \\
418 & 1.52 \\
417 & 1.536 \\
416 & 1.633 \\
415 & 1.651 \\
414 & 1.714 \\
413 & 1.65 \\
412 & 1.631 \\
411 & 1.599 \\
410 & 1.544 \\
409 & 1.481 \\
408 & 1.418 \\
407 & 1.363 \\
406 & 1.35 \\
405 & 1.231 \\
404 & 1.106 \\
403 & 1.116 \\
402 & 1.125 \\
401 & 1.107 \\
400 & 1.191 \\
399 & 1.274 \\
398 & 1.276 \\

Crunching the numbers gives 1.55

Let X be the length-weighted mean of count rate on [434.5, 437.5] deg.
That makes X 1.48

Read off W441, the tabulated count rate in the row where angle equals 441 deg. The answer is 1.425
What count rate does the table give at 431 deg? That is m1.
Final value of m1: 1.386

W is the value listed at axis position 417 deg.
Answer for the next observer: 1.536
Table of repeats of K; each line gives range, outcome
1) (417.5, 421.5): 1.45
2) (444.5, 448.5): 1.57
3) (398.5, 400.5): 1.23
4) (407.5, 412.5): 1.53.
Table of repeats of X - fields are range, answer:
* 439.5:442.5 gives 1.49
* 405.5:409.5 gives 1.4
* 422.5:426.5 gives 1.38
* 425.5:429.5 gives 1.37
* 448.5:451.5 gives 1.58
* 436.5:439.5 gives 1.47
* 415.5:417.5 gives 1.58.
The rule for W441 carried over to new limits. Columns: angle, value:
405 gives 1.231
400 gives 1.191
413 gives 1.65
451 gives 1.56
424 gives 1.42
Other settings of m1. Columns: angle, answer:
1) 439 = 1.47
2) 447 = 1.606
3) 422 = 1.355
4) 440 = 1.473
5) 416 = 1.633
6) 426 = 1.323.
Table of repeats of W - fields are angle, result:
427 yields 1.351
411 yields 1.599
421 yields 1.409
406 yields 1.35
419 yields 1.415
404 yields 1.106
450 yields 1.555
